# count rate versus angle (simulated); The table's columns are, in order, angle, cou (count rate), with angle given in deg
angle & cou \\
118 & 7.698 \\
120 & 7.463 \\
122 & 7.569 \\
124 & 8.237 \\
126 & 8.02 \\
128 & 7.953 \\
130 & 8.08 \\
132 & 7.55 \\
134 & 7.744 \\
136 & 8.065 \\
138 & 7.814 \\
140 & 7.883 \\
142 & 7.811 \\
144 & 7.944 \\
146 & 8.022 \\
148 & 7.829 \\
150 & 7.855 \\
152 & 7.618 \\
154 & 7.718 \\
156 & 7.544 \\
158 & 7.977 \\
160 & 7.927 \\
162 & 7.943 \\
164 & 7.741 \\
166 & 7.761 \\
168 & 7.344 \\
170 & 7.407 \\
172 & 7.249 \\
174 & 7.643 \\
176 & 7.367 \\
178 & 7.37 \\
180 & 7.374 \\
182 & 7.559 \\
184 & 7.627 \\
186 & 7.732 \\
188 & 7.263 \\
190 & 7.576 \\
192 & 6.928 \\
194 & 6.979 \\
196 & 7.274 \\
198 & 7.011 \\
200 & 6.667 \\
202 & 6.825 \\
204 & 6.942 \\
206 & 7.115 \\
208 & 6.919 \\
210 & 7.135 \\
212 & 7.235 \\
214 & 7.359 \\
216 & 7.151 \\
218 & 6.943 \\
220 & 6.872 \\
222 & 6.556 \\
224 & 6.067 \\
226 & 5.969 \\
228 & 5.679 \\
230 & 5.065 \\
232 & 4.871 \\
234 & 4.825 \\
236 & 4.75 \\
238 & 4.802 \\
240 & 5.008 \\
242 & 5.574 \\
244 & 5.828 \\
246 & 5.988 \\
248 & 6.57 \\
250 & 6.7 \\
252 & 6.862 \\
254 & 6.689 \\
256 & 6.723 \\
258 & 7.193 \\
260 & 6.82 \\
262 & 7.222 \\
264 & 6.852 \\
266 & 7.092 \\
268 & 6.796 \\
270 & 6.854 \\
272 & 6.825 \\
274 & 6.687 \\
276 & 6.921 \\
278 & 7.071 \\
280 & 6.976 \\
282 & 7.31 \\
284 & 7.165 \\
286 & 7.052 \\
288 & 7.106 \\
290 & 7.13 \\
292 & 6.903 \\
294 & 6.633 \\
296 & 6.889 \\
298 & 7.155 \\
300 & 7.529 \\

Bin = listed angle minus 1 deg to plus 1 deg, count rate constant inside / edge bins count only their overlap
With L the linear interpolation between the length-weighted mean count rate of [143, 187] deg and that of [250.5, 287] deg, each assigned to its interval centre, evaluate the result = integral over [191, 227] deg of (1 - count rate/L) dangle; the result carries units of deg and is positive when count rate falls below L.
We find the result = 2.3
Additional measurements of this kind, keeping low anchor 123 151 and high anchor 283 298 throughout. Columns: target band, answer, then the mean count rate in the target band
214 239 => 5.2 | 5.86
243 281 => 2.1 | 6.77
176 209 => 1.7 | 7.2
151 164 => 0.0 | 7.78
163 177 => 0.4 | 7.5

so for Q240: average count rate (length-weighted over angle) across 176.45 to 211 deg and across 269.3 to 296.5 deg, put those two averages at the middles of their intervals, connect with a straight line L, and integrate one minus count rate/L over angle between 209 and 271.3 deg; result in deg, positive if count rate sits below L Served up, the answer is 6.6 deg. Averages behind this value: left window 7.2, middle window 6.33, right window 6.97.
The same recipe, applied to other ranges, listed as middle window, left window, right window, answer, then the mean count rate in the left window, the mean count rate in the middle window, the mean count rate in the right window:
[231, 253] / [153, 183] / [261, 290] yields 4.79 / 7.59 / 5.62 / 7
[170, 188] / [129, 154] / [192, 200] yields -0.50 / 7.85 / 7.47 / 7.02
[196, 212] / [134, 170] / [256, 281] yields 0.92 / 7.8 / 6.98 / 6.93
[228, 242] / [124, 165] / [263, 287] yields 4.35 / 7.86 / 4.99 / 6.97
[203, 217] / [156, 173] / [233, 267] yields -0.48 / 7.66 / 7.12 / 6.21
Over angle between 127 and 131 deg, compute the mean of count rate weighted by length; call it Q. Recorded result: 8.02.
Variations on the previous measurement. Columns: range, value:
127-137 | 7.88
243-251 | 6.27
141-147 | 7.93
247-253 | 6.71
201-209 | 6.95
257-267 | 7.04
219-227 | 6.37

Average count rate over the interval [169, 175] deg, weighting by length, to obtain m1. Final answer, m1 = 7.43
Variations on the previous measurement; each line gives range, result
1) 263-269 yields 6.91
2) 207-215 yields 7.16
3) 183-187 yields 7.68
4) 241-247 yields 5.8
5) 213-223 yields 6.98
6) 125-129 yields 7.99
